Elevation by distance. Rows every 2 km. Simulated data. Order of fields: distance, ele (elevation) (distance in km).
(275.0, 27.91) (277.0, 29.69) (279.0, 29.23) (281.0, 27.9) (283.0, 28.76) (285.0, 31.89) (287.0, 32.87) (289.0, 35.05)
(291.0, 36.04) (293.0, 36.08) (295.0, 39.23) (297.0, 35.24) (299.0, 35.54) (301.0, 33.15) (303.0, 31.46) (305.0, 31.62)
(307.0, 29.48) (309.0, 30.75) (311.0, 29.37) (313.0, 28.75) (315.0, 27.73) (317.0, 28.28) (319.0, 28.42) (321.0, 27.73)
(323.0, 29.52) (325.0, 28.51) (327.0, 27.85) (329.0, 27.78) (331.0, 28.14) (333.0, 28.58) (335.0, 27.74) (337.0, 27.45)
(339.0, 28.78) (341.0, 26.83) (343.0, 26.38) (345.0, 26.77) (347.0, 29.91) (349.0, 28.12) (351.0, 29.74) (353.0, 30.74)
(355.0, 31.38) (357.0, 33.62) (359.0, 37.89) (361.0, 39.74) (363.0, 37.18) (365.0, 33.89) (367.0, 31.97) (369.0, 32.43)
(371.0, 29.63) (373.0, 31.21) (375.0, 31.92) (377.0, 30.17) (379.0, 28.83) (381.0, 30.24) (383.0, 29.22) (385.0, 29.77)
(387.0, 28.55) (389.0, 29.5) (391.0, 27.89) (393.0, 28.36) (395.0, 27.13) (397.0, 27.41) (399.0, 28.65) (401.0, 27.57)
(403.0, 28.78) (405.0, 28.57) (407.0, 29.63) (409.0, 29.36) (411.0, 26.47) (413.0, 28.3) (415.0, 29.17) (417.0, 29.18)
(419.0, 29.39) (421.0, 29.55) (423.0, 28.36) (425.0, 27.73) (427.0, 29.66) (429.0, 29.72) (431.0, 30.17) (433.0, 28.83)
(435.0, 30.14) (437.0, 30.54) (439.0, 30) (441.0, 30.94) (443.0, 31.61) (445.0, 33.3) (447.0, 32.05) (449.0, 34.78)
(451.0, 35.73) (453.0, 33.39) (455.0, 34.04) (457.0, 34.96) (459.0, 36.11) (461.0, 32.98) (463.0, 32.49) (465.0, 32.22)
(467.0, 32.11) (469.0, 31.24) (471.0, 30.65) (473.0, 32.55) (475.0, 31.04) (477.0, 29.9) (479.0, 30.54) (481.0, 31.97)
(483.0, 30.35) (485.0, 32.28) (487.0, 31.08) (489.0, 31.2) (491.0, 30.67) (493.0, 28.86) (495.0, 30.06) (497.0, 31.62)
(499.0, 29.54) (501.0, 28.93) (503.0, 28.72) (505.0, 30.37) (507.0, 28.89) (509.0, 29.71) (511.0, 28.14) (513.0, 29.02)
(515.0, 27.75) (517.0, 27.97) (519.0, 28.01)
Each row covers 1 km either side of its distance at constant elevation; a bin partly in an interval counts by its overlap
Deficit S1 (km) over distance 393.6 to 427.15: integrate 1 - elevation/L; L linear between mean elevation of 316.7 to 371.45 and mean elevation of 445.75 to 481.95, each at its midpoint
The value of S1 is 3.29 km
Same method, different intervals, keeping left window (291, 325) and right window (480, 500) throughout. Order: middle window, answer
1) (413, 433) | 1.2 km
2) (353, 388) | -1.1 km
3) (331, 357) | 2.2 km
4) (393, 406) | 1.3 km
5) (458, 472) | -0.8 km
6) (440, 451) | -0.7 km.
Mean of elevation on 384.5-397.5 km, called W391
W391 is 28.4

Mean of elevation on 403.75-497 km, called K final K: 31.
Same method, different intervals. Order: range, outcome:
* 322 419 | 29.7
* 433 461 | 32.7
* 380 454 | 29.7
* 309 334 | 28.5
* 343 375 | 32.1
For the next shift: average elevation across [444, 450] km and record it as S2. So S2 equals 33.4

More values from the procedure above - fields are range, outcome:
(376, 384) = 29.6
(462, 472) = 31.7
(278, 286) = 29.4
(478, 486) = 31.3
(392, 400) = 27.9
